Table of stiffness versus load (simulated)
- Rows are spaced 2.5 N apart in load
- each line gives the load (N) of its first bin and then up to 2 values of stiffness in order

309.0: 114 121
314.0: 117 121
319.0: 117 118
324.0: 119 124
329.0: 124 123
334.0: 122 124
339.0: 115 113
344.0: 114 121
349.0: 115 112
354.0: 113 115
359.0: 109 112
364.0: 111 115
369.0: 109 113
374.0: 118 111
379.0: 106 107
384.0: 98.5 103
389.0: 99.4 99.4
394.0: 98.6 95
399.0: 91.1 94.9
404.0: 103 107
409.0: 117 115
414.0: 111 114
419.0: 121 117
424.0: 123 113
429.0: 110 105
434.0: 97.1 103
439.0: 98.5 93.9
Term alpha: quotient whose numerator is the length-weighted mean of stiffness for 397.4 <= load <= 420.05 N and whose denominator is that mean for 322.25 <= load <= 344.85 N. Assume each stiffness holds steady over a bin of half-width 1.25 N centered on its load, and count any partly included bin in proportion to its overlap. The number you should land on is 0.90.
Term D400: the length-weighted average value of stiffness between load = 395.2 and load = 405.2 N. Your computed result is 96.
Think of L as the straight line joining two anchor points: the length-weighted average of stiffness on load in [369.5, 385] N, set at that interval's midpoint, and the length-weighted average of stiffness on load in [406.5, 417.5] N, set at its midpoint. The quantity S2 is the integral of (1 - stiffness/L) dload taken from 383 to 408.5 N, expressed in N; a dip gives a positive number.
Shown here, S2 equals 2.7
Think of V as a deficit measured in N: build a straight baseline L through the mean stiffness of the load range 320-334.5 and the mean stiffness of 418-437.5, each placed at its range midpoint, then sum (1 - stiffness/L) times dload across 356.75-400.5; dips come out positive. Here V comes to 3.9 N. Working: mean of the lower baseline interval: 122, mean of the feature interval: 106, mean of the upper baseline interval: 111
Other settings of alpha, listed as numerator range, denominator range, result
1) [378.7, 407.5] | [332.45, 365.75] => 0.87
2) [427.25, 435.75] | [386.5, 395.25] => 1.05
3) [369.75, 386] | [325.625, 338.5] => 0.88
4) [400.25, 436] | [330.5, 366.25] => 0.96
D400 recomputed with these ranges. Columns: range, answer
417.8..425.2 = 120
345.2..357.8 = 115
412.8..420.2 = 115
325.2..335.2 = 123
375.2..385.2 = 106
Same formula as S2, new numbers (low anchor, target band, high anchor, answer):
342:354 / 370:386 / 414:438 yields 0.7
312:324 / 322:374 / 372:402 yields -2.2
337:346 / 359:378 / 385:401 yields -1.1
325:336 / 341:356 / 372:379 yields 0.5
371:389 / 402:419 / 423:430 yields 0.2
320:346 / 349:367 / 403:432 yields 0.8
